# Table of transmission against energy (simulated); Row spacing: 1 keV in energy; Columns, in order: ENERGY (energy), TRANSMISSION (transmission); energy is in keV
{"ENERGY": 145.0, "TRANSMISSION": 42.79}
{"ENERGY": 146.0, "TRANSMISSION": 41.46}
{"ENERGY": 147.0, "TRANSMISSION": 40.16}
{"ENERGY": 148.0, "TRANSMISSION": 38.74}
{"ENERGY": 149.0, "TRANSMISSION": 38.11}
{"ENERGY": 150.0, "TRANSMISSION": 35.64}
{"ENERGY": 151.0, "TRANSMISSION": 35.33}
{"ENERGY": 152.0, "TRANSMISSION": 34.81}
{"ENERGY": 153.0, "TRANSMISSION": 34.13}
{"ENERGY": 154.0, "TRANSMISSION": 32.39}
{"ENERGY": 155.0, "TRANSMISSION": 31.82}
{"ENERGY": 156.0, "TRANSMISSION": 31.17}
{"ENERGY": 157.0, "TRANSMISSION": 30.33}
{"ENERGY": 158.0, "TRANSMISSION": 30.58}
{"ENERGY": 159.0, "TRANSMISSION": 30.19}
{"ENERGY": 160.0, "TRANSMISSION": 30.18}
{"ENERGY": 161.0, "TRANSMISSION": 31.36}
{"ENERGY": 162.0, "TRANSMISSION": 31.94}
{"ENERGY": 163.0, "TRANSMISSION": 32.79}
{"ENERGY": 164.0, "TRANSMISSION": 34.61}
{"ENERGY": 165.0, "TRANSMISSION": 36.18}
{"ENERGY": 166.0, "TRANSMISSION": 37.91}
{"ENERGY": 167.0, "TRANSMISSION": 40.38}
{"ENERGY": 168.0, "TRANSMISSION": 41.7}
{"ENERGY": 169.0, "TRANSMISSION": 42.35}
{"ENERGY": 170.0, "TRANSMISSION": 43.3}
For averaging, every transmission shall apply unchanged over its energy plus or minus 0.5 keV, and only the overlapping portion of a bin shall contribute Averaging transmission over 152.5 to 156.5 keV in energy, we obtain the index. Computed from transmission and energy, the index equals 32.4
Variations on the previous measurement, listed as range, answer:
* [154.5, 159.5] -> 30.8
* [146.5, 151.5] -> 37.6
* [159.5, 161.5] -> 30.8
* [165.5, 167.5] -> 39.1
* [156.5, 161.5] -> 30.5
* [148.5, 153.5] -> 35.6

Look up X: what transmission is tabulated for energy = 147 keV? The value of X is 40.16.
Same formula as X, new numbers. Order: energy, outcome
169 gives 42.35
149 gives 38.11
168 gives 41.7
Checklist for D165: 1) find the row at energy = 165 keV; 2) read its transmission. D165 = 36.18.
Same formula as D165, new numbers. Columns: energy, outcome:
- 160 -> 30.18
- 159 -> 30.19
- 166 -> 37.91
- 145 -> 42.79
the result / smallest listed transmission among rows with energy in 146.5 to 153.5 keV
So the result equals 34.13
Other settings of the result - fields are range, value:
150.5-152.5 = 34.81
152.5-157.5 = 30.33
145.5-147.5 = 40.16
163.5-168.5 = 34.61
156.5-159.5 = 30.19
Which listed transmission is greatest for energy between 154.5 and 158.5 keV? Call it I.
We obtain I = 31.82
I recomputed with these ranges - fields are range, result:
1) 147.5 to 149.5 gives 38.74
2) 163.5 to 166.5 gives 37.91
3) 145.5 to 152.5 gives 41.46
